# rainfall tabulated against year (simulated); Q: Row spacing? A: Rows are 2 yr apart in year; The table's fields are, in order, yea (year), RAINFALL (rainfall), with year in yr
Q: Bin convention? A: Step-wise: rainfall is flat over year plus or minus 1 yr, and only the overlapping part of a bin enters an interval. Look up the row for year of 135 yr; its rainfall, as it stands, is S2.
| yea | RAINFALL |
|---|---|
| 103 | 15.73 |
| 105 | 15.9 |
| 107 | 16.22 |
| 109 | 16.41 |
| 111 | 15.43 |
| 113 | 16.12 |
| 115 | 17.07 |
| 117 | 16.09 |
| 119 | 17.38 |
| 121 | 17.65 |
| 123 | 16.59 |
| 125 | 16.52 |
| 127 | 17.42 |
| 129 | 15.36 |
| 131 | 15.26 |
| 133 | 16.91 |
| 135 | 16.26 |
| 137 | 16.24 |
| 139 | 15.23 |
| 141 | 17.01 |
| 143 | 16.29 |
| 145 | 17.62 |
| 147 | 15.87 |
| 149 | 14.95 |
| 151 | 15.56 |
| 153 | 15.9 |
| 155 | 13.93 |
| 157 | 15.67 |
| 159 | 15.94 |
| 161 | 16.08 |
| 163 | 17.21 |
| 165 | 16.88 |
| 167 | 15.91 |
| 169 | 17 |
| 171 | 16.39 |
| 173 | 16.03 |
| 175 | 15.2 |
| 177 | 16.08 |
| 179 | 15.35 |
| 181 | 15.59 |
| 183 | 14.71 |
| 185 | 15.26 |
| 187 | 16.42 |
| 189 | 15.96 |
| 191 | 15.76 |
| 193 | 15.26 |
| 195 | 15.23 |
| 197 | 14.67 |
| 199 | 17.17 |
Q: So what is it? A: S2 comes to 16.26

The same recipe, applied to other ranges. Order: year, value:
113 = 16.12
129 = 15.36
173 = 16.03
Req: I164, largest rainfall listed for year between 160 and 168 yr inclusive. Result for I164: 17.21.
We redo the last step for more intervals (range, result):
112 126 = 17.65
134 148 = 17.62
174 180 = 16.08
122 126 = 16.59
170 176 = 16.39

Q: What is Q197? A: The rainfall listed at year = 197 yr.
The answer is 14.67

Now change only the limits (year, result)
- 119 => 17.38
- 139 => 15.23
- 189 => 15.96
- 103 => 15.73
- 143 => 16.29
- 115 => 17.07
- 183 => 14.71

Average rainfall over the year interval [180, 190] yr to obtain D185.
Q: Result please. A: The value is 15.6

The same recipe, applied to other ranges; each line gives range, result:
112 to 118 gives 16.4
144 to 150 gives 16.1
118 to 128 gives 17.1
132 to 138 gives 16.5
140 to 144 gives 16.6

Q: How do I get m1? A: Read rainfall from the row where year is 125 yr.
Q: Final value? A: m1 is 16.52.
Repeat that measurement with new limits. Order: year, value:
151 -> 15.56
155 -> 13.93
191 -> 15.76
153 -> 15.9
